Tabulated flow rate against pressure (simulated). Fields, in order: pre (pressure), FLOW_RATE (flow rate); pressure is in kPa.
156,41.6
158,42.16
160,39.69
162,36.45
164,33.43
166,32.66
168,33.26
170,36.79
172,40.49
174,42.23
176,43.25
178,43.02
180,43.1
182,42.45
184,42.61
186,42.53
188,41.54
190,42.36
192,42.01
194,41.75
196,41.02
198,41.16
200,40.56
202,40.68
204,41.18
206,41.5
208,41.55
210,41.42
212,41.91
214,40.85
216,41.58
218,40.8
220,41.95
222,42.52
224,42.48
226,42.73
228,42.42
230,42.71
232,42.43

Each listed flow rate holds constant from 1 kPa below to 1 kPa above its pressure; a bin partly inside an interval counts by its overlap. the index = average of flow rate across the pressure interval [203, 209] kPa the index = 41.4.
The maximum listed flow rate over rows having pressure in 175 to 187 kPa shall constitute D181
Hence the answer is 43.25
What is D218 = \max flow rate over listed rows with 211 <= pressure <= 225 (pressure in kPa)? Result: 42.52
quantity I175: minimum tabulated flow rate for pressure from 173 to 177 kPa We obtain 42.23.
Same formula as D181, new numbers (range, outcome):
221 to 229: 42.73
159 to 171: 39.69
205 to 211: 41.55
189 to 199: 42.36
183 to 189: 42.61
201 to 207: 41.5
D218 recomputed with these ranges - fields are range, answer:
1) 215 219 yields 41.58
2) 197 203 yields 41.16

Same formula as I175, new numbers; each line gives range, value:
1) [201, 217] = 40.68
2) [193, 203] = 40.56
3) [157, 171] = 32.66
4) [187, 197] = 41.02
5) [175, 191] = 41.54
